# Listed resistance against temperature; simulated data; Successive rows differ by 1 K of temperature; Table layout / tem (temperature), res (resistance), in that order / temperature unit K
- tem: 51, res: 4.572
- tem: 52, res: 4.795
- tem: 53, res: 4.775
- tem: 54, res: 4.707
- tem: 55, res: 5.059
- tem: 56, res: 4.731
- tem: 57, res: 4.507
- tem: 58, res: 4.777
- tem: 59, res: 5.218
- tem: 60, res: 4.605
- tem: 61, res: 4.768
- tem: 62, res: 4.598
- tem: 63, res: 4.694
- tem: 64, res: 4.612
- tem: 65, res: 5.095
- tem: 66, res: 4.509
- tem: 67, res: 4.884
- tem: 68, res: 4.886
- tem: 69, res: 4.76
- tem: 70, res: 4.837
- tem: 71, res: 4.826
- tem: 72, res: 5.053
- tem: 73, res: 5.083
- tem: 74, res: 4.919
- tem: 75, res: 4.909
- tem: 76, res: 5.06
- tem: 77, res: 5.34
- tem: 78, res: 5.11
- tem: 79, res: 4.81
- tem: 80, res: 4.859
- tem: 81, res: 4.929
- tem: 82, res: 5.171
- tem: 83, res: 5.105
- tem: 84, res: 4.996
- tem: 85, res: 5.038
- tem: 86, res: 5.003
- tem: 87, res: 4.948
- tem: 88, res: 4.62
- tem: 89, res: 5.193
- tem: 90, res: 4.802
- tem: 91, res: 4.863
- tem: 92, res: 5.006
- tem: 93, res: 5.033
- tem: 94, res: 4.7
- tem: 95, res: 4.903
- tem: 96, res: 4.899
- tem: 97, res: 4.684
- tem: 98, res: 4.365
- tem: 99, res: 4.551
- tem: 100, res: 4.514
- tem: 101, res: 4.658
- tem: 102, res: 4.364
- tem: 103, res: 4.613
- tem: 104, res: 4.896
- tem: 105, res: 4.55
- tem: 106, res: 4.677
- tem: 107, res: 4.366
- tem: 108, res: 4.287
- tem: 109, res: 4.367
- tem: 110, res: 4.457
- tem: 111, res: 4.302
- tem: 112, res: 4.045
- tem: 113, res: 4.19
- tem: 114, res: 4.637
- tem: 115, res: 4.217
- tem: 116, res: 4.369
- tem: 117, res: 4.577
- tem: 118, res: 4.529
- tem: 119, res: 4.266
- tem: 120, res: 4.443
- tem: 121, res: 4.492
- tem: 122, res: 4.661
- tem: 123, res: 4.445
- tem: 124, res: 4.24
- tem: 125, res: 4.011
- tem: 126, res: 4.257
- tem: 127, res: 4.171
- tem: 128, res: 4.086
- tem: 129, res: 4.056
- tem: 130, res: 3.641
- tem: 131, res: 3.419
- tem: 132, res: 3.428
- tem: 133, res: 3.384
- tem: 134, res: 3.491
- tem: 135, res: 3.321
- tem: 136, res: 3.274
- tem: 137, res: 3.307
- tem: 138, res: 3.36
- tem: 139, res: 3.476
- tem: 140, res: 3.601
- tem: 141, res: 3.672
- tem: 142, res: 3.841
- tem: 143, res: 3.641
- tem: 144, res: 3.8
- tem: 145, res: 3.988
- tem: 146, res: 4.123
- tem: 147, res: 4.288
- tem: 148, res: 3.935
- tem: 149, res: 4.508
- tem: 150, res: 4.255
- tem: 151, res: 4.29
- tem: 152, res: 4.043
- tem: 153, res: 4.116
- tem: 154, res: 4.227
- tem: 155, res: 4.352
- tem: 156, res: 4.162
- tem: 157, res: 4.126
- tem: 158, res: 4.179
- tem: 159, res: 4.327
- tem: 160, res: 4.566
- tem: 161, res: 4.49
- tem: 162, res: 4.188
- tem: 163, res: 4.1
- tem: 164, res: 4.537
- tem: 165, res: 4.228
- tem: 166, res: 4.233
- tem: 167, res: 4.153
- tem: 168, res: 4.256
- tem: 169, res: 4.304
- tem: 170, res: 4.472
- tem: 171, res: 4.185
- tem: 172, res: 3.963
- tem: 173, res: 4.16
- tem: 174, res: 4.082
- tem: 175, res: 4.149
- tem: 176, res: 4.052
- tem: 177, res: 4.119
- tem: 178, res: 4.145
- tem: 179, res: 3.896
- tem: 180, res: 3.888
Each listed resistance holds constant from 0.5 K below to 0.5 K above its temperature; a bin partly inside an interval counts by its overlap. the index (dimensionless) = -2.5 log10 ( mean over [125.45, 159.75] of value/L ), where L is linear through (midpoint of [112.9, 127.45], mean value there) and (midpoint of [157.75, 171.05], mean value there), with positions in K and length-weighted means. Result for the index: 0.12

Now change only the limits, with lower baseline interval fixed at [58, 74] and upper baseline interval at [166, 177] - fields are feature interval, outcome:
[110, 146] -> 0.12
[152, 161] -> 0.00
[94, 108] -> 0.00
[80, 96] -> -0.06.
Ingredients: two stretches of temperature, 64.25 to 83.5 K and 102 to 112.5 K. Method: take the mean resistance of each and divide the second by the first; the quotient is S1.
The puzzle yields 0.9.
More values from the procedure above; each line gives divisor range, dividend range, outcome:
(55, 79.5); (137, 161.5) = 0.83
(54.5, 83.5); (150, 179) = 0.86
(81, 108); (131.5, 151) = 0.78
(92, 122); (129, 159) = 0.85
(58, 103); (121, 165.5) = 0.82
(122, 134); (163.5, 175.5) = 1.07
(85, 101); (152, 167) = 0.89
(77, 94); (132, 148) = 0.73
